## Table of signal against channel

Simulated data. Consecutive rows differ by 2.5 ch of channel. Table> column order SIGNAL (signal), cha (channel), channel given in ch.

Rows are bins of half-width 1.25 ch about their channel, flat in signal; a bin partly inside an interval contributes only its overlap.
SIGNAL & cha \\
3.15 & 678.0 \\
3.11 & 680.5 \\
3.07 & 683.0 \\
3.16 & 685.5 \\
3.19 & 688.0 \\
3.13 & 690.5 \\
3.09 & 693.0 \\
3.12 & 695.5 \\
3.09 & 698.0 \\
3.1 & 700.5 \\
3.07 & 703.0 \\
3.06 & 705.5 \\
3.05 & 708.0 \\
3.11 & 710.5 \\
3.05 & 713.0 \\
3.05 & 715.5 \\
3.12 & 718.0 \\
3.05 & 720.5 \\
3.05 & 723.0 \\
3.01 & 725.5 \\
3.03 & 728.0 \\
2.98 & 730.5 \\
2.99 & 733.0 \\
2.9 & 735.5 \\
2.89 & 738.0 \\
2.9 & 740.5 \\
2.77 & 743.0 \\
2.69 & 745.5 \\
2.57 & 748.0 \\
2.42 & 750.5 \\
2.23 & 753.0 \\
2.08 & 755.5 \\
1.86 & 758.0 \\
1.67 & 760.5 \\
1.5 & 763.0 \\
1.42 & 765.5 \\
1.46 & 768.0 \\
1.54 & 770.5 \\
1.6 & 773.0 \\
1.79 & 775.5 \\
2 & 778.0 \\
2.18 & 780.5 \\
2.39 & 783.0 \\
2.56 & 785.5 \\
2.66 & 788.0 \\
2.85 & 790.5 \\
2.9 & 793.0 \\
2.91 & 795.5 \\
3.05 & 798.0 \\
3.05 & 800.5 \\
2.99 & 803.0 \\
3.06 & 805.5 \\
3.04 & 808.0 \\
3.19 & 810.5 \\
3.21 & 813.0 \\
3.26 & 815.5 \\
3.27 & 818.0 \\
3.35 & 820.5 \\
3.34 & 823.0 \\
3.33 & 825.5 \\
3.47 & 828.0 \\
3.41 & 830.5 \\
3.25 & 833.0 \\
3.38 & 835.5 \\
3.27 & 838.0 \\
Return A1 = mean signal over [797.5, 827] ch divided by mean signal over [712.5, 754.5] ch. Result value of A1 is 1.11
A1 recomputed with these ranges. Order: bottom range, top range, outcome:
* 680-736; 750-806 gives 0.73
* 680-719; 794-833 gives 1.03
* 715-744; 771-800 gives 0.82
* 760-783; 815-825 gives 1.92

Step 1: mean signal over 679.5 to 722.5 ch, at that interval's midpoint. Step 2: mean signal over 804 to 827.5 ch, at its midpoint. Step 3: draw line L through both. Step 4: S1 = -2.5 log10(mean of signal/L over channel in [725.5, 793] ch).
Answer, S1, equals 0.33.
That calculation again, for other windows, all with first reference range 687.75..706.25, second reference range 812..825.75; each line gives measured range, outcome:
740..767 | 0.42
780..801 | 0.19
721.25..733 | 0.05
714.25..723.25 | 0.02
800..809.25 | 0.08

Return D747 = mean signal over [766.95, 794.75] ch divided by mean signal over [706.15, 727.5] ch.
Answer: 0.72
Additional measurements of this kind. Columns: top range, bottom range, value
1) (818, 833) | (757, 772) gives 2.14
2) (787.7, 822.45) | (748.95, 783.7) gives 1.65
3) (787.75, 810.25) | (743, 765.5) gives 1.40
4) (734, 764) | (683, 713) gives 0.77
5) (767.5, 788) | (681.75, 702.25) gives 0.64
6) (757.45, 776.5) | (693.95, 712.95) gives 0.52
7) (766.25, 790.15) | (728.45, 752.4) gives 0.73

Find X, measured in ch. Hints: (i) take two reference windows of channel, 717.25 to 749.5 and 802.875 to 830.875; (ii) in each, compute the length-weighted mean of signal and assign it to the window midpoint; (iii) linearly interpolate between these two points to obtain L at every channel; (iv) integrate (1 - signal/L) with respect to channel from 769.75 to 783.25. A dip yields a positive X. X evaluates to 5.2 ch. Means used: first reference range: 2.91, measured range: 1.9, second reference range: 3.25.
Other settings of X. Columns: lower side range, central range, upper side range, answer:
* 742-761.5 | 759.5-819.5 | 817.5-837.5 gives 7.8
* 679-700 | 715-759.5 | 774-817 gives 3.3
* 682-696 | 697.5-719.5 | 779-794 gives -0.4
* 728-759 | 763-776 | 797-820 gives 5.9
